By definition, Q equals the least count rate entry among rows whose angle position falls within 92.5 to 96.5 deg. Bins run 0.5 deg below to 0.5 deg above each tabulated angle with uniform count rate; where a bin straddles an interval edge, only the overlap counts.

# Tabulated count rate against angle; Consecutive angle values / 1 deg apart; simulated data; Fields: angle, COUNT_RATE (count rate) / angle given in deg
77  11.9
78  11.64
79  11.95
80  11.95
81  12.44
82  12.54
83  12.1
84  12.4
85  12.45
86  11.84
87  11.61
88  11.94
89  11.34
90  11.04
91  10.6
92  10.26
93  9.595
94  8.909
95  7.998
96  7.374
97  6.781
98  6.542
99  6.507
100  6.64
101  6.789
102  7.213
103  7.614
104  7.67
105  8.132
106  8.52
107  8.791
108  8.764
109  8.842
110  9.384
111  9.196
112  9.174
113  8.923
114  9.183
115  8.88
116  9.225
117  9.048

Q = 7.374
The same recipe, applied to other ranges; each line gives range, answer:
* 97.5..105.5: 6.507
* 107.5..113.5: 8.764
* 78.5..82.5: 11.95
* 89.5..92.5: 10.26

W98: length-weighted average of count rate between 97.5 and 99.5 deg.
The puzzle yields 6.52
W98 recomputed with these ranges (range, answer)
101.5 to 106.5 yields 7.83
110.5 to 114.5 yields 9.12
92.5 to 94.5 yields 9.25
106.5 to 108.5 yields 8.78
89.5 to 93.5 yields 10.4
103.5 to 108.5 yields 8.38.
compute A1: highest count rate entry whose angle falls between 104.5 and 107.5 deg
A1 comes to 8.791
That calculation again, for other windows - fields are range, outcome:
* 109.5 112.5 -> 9.384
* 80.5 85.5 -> 12.54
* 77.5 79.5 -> 11.95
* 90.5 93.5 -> 10.6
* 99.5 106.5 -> 8.52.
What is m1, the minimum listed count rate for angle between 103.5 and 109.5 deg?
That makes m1 7.67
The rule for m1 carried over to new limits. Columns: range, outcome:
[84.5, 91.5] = 10.6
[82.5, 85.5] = 12.1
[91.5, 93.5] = 9.595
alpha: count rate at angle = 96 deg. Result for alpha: 7.374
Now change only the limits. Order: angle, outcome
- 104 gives 7.67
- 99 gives 6.507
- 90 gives 11.04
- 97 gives 6.781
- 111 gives 9.196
